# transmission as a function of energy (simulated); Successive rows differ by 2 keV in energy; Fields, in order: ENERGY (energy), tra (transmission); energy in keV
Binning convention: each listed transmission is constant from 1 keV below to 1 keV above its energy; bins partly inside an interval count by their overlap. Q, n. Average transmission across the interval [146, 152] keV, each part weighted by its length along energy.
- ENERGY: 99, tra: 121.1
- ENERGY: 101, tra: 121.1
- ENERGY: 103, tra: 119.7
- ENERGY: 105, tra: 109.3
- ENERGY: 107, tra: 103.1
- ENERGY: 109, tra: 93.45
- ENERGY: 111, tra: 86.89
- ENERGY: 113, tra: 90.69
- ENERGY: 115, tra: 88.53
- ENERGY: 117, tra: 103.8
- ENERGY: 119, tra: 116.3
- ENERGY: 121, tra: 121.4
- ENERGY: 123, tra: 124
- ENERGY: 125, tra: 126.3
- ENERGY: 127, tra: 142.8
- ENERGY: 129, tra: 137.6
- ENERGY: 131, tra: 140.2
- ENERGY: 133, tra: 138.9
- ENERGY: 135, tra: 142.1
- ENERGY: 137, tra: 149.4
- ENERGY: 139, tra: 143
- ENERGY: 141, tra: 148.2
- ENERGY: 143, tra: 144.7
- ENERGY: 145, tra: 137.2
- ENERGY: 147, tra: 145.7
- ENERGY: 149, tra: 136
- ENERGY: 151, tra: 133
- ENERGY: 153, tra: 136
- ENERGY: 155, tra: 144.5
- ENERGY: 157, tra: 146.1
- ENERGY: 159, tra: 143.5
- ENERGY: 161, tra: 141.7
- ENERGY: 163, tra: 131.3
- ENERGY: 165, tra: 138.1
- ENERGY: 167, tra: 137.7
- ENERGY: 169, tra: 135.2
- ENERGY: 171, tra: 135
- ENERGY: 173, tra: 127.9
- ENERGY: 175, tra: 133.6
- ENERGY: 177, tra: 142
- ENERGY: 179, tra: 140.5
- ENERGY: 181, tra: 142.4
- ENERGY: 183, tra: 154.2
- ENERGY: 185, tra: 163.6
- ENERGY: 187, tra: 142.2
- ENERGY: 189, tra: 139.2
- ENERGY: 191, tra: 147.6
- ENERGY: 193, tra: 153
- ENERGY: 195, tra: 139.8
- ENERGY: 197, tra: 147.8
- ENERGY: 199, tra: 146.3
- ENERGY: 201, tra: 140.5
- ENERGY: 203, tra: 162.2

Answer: 138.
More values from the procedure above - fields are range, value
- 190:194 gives 150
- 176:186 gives 149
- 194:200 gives 145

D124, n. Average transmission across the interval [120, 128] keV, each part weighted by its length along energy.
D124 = 129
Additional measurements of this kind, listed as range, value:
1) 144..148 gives 141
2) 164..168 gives 138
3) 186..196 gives 144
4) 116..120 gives 110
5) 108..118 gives 92.7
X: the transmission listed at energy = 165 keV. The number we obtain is 138.1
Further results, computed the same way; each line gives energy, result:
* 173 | 127.9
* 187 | 142.2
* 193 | 153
